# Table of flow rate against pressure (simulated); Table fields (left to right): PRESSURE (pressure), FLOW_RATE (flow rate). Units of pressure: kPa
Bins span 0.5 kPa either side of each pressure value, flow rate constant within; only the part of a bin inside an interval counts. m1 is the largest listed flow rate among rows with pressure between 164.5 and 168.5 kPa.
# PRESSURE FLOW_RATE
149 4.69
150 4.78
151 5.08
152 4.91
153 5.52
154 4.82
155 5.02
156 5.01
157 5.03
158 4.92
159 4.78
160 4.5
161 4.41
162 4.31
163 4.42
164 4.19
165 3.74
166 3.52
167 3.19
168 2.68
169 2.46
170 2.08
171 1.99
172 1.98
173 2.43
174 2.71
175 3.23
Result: 3.74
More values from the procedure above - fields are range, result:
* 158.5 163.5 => 4.78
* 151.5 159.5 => 5.52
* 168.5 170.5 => 2.46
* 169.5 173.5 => 2.43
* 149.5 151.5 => 5.08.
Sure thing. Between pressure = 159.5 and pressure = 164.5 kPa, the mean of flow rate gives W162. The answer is 4.37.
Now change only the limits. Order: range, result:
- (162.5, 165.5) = 4.12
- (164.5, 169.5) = 3.12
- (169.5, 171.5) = 2.04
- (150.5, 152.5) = 5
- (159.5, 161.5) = 4.46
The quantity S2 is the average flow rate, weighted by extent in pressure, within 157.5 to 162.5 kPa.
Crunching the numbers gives 4.58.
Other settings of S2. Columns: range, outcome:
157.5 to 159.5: 4.85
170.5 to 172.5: 1.98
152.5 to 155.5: 5.12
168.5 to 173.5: 2.19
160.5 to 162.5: 4.36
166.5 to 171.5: 2.48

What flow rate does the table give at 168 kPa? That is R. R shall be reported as 2.68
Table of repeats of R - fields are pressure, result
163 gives 4.42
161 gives 4.41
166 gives 3.52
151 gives 5.08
